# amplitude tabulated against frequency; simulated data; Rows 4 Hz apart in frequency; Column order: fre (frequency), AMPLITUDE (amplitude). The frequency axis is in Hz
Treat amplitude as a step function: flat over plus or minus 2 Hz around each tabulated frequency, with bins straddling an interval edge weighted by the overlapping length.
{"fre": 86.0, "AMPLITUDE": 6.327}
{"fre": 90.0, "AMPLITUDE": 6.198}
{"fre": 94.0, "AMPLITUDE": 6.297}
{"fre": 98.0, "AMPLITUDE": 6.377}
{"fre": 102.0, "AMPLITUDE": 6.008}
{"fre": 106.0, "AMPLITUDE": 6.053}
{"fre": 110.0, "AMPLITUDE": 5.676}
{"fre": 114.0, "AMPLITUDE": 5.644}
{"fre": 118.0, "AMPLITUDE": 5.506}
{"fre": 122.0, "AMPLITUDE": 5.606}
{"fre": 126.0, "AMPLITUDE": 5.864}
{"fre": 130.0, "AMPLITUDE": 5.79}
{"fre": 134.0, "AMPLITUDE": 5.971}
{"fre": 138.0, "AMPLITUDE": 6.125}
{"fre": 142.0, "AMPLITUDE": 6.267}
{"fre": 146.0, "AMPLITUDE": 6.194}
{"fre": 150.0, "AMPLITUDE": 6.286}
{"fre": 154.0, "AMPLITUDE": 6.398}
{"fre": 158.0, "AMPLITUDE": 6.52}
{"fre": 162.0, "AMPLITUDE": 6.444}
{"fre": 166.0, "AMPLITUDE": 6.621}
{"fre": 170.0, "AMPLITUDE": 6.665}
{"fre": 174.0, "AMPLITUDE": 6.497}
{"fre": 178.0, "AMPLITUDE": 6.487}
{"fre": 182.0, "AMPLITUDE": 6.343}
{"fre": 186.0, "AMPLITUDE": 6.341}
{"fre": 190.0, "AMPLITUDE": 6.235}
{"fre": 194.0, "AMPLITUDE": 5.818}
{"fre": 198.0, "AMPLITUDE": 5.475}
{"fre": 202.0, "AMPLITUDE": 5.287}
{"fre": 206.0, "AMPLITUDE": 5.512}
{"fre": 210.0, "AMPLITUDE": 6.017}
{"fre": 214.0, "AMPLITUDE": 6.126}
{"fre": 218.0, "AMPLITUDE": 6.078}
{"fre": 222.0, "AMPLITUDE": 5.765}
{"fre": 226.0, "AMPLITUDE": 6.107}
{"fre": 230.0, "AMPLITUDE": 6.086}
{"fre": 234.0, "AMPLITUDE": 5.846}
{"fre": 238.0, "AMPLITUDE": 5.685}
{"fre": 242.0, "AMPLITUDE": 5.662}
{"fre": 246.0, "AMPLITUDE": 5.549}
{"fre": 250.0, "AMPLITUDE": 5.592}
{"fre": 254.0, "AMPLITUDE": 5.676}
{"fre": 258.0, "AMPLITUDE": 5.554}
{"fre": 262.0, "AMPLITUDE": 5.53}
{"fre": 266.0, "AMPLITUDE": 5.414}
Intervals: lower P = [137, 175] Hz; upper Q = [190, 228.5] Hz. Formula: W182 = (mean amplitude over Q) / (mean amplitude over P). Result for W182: 0.91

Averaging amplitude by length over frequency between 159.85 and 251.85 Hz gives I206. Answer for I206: 6.01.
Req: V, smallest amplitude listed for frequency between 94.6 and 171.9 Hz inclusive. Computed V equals 5.506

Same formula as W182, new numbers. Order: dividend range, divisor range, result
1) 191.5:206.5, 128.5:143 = 0.92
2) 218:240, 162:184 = 0.91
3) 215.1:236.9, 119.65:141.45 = 1.01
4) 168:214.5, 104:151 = 1.03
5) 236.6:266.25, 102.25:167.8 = 0.92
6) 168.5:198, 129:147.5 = 1.03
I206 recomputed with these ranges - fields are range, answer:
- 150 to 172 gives 6.51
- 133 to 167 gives 6.32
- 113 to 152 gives 5.93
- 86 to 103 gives 6.25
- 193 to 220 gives 5.76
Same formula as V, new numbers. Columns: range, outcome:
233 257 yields 5.549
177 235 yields 5.287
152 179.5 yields 6.398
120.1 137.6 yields 5.606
